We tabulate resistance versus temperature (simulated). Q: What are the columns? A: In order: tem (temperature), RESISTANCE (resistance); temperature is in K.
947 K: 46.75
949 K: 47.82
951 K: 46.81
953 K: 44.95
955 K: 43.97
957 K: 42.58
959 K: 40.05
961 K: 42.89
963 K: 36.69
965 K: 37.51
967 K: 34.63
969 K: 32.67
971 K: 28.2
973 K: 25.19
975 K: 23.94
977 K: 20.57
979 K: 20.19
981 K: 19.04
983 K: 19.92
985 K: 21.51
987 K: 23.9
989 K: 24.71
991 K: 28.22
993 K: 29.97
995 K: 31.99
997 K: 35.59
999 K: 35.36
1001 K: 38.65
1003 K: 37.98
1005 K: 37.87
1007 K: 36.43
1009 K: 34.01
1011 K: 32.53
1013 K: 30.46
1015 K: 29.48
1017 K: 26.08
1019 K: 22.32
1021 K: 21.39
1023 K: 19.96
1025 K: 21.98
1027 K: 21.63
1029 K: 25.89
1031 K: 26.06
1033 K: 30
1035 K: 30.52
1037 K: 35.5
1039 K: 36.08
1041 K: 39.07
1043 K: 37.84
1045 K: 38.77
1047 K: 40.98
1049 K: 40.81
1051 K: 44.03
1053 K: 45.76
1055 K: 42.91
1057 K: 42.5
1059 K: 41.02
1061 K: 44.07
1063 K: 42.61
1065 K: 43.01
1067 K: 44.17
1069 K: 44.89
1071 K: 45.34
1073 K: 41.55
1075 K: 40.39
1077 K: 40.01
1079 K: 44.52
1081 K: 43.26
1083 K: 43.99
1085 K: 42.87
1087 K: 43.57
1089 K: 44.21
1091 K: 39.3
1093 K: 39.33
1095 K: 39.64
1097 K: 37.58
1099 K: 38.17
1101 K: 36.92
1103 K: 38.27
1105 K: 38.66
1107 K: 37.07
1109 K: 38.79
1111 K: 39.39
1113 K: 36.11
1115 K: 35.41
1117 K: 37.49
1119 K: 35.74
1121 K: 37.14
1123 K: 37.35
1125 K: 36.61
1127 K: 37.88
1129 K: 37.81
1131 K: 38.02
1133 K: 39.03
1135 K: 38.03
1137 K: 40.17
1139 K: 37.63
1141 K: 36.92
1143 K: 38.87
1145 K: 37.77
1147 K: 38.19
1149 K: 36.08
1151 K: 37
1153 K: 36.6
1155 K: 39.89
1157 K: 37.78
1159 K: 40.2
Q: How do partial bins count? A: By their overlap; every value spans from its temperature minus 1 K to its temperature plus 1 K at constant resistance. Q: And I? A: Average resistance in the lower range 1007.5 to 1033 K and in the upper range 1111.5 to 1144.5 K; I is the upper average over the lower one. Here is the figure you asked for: 1.43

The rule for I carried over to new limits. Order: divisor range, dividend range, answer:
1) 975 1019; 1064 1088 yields 1.49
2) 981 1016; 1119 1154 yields 1.22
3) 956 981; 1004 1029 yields 0.88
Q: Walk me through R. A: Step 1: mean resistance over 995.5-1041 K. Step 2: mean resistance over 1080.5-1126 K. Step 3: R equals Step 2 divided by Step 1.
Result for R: 1.3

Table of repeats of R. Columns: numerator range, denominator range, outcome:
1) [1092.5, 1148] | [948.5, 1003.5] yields 1.16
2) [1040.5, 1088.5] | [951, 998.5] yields 1.36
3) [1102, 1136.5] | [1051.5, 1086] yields 0.87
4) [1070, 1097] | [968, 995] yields 1.70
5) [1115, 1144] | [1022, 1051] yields 1.17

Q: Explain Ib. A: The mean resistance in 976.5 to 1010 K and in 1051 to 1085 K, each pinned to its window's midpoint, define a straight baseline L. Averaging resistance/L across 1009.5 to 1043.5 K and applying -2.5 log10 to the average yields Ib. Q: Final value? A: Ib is 0.236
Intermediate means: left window 29.3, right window 43.1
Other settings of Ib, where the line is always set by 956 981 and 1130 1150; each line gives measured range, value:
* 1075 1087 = -0.19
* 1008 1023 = 0.21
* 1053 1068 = -0.22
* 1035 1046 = -0.08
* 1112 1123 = 0.02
